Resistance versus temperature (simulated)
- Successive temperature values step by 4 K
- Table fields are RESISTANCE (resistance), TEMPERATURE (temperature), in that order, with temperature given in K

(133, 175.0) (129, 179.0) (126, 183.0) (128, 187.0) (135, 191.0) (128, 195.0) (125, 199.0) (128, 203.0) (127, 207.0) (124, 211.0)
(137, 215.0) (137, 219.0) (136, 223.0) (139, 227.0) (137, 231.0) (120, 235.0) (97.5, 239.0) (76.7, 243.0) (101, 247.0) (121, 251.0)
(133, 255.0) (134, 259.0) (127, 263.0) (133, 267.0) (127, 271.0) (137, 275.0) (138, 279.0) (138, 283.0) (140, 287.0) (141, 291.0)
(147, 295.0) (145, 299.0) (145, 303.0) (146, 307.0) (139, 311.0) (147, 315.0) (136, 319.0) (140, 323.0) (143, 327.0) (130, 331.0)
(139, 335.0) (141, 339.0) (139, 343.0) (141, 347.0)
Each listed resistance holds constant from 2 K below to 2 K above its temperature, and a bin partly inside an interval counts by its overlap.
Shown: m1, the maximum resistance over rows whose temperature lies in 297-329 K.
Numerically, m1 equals 147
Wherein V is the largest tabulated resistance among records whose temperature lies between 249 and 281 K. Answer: 138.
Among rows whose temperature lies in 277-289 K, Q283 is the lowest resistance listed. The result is 138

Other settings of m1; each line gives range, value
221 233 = 139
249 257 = 133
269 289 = 140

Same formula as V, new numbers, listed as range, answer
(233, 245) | 120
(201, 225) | 137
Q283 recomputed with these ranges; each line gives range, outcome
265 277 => 127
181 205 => 125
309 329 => 136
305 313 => 139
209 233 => 124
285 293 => 140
